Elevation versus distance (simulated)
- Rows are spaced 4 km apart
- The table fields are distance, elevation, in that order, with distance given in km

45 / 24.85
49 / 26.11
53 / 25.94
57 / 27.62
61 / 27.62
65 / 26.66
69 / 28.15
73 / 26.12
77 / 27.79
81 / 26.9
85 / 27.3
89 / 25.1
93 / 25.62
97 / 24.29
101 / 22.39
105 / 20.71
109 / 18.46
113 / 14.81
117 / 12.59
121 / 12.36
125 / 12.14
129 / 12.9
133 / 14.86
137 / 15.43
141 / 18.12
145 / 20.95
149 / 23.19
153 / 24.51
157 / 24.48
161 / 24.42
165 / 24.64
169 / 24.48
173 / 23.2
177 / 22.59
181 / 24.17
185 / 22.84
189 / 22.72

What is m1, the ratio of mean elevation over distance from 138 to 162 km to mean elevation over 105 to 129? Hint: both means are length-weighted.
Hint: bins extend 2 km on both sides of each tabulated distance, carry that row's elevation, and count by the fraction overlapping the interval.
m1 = 1.53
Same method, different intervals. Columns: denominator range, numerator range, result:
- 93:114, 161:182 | 1.14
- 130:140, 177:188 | 1.53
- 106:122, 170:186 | 1.55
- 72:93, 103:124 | 0.59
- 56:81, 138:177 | 0.84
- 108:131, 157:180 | 1.75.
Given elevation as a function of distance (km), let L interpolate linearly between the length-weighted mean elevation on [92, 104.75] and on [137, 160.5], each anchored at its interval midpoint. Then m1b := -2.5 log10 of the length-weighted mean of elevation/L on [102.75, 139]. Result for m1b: 0.46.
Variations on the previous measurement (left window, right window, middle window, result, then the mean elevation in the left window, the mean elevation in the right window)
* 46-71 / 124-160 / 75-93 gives -0.09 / 26.9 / 18.9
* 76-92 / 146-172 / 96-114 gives 0.27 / 26.6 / 24.1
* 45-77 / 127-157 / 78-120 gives 0.08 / 26.8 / 19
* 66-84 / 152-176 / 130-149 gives 0.37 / 27.2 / 24.2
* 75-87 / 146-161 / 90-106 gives 0.13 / 27.3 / 23.9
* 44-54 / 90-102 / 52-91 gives -0.08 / 25.7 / 24.3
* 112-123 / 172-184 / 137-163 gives -0.18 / 13.1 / 23.3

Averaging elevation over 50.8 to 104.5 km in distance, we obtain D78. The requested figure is 26.1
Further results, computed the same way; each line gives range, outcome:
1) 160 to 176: 24.1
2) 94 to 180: 19.7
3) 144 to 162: 23.6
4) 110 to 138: 13.7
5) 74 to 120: 22.2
